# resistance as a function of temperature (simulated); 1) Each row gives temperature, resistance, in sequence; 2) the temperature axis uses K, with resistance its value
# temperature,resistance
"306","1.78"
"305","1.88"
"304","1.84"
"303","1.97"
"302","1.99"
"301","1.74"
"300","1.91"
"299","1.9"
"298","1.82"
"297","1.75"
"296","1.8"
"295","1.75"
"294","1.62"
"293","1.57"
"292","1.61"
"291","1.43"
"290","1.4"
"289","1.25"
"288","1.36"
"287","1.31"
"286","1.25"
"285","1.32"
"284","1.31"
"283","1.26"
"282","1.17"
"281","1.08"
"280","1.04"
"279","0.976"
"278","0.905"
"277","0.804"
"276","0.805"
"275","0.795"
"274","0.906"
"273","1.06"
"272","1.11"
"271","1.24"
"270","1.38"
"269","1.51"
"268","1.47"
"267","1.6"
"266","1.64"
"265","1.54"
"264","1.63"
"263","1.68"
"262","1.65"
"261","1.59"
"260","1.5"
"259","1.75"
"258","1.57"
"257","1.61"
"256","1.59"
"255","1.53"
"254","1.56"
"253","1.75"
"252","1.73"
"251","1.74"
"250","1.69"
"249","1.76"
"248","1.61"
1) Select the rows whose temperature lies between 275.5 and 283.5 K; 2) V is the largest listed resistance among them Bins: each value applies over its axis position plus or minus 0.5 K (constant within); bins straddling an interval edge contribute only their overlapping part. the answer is 1.26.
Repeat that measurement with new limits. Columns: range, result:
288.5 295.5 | 1.75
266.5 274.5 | 1.6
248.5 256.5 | 1.76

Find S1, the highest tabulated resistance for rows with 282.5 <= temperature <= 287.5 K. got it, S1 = 1.32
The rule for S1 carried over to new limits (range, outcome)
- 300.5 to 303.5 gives 1.99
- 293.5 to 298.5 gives 1.82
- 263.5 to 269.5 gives 1.64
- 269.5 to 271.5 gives 1.38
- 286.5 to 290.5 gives 1.4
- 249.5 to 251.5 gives 1.74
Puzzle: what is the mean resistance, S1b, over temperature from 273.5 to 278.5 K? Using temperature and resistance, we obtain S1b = 0.843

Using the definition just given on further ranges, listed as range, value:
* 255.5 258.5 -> 1.59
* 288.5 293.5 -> 1.45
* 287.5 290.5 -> 1.34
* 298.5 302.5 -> 1.88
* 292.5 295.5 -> 1.65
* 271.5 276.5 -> 0.935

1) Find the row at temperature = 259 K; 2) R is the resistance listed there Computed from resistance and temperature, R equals 1.75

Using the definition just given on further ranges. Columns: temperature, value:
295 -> 1.75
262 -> 1.65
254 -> 1.56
